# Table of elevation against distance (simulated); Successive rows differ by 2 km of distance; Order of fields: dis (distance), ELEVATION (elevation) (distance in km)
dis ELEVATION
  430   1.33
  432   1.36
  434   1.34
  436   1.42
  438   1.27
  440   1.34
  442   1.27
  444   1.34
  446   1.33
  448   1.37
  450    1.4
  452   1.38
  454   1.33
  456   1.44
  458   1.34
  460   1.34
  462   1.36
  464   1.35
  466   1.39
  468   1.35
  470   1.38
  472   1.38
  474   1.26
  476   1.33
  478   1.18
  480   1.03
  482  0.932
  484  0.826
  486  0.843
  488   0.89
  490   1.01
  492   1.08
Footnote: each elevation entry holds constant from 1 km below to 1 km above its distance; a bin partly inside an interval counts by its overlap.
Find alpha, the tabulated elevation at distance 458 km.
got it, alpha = 1.34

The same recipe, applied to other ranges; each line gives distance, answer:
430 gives 1.33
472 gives 1.38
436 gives 1.42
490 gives 1.01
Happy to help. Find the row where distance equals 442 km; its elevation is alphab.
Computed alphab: 1.27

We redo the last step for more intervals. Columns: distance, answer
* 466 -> 1.39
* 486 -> 0.843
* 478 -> 1.18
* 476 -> 1.33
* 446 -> 1.33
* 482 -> 0.932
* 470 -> 1.38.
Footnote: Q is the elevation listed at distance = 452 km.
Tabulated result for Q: 1.38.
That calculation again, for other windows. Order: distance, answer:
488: 0.89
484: 0.826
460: 1.34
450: 1.4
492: 1.08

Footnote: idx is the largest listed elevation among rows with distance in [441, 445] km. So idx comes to 1.34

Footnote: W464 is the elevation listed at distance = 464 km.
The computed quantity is 1.35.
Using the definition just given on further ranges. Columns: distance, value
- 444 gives 1.34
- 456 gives 1.44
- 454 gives 1.33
